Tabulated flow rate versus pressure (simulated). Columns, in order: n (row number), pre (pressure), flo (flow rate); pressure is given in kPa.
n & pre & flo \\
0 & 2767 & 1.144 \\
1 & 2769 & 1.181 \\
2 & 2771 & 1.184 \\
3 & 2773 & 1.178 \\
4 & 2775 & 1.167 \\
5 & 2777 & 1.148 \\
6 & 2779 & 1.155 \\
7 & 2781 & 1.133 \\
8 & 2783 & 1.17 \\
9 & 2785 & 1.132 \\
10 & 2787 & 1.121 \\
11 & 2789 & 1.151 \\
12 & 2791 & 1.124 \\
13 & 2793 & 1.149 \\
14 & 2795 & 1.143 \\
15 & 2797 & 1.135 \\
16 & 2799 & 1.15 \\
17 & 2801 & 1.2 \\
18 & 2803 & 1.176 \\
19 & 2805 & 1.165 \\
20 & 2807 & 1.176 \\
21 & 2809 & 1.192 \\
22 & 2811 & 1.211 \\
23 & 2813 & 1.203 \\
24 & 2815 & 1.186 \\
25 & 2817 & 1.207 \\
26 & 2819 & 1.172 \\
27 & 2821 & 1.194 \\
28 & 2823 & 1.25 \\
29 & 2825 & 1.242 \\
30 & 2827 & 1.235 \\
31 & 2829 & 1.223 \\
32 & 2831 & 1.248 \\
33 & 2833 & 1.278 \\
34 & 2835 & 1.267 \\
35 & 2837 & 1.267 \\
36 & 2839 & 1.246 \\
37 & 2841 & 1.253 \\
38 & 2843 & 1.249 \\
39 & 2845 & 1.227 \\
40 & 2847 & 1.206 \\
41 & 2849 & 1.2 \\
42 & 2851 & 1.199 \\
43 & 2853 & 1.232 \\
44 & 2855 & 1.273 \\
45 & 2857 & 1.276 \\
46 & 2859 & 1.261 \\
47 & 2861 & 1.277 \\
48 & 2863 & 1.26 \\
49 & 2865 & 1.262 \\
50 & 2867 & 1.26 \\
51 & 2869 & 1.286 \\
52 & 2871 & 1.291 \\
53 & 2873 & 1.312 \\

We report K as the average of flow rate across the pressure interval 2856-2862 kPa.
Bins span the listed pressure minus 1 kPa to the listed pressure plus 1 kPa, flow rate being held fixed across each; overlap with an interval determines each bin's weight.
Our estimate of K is 1.27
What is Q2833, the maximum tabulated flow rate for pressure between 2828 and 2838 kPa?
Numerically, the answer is 1.278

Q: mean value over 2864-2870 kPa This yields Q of 1.27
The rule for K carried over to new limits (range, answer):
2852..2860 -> 1.26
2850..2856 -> 1.23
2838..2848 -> 1.24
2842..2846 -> 1.24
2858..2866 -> 1.27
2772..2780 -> 1.16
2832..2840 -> 1.26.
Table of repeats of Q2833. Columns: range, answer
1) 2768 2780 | 1.184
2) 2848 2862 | 1.277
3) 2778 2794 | 1.17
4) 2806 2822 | 1.211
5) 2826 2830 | 1.235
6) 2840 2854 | 1.253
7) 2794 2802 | 1.2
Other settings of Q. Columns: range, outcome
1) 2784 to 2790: 1.13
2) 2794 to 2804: 1.16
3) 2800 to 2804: 1.19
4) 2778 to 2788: 1.14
